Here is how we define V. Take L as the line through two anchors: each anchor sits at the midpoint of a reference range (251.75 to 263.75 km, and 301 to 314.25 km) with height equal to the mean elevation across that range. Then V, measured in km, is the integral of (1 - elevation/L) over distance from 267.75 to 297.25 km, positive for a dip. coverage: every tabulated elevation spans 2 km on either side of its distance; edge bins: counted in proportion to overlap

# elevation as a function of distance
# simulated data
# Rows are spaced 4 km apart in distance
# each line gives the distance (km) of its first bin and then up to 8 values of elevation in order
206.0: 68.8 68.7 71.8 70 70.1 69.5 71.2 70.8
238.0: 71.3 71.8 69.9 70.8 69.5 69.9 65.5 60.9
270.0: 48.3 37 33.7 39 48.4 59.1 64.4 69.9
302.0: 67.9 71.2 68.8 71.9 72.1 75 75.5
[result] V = 8.9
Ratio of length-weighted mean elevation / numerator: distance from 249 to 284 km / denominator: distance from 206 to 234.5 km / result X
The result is 0.78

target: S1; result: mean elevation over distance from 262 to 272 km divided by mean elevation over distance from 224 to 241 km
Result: 0.80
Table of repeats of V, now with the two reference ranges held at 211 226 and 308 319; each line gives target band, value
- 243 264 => 0.4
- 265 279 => 5.1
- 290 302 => 0.8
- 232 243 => -0.1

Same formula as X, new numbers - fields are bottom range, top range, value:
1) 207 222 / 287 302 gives 0.91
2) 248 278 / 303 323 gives 1.22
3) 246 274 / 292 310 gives 1.09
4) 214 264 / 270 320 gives 0.83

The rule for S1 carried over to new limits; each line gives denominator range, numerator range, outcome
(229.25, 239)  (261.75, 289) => 0.66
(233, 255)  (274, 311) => 0.80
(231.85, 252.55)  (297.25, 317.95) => 0.99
